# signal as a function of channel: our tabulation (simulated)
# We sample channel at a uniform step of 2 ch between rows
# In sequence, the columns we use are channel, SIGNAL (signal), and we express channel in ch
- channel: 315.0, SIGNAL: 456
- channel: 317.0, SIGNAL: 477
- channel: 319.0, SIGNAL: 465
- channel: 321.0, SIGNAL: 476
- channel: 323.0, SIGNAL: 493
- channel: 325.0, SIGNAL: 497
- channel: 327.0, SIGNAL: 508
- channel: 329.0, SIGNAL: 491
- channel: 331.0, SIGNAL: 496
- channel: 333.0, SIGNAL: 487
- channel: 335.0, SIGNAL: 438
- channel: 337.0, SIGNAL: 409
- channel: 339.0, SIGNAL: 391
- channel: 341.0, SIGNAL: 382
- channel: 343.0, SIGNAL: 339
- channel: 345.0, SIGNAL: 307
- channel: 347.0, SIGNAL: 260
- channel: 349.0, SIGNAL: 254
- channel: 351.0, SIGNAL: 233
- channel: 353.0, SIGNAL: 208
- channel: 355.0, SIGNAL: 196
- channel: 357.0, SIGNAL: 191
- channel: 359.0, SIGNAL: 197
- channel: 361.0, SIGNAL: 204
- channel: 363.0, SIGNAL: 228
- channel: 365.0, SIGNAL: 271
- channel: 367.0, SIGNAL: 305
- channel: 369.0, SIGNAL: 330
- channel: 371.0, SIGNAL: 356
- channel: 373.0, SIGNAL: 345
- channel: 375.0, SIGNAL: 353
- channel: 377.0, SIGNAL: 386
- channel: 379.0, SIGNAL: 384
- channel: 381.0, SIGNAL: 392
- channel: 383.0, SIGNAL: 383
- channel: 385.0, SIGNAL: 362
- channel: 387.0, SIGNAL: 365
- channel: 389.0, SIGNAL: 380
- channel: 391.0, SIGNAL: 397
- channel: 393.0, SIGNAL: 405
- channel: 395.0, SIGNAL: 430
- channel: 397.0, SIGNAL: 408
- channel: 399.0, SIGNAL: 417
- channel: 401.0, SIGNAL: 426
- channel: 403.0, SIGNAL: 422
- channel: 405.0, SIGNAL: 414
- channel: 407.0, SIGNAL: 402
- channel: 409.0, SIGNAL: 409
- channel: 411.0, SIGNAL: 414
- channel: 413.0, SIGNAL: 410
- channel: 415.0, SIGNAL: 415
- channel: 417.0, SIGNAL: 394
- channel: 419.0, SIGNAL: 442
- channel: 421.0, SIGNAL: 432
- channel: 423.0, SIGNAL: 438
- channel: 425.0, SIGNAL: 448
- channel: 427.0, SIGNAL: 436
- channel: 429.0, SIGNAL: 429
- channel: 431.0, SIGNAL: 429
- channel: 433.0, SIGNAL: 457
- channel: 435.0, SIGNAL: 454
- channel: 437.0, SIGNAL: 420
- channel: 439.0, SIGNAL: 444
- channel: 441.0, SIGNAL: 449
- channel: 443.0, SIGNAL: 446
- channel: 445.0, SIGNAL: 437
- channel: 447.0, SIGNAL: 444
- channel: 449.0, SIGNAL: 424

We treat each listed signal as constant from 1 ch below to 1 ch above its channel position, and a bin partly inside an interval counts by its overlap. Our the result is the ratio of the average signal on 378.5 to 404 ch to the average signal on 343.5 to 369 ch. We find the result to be 1.6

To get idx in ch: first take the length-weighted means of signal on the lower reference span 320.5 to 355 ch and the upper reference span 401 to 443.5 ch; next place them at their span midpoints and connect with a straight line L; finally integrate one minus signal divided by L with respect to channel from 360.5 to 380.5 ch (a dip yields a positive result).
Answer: 4.1 ch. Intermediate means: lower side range 385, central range 321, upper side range 428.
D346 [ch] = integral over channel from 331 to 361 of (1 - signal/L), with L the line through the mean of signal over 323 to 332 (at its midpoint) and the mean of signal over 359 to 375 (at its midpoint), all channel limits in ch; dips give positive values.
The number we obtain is 7.33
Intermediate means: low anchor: 497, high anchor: 289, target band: 309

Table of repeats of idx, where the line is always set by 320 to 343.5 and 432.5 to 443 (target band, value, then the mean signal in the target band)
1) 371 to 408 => 4.65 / 392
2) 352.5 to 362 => 5.31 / 199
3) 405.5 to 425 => 1.19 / 419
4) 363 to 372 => 2.88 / 306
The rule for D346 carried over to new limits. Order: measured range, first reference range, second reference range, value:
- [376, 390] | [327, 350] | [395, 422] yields 1.0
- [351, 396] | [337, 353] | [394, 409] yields 5.9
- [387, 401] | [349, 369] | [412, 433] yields -2.6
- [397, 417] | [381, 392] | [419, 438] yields -0.3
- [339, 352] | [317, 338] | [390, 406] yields 4.5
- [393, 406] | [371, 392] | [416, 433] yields -0.7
